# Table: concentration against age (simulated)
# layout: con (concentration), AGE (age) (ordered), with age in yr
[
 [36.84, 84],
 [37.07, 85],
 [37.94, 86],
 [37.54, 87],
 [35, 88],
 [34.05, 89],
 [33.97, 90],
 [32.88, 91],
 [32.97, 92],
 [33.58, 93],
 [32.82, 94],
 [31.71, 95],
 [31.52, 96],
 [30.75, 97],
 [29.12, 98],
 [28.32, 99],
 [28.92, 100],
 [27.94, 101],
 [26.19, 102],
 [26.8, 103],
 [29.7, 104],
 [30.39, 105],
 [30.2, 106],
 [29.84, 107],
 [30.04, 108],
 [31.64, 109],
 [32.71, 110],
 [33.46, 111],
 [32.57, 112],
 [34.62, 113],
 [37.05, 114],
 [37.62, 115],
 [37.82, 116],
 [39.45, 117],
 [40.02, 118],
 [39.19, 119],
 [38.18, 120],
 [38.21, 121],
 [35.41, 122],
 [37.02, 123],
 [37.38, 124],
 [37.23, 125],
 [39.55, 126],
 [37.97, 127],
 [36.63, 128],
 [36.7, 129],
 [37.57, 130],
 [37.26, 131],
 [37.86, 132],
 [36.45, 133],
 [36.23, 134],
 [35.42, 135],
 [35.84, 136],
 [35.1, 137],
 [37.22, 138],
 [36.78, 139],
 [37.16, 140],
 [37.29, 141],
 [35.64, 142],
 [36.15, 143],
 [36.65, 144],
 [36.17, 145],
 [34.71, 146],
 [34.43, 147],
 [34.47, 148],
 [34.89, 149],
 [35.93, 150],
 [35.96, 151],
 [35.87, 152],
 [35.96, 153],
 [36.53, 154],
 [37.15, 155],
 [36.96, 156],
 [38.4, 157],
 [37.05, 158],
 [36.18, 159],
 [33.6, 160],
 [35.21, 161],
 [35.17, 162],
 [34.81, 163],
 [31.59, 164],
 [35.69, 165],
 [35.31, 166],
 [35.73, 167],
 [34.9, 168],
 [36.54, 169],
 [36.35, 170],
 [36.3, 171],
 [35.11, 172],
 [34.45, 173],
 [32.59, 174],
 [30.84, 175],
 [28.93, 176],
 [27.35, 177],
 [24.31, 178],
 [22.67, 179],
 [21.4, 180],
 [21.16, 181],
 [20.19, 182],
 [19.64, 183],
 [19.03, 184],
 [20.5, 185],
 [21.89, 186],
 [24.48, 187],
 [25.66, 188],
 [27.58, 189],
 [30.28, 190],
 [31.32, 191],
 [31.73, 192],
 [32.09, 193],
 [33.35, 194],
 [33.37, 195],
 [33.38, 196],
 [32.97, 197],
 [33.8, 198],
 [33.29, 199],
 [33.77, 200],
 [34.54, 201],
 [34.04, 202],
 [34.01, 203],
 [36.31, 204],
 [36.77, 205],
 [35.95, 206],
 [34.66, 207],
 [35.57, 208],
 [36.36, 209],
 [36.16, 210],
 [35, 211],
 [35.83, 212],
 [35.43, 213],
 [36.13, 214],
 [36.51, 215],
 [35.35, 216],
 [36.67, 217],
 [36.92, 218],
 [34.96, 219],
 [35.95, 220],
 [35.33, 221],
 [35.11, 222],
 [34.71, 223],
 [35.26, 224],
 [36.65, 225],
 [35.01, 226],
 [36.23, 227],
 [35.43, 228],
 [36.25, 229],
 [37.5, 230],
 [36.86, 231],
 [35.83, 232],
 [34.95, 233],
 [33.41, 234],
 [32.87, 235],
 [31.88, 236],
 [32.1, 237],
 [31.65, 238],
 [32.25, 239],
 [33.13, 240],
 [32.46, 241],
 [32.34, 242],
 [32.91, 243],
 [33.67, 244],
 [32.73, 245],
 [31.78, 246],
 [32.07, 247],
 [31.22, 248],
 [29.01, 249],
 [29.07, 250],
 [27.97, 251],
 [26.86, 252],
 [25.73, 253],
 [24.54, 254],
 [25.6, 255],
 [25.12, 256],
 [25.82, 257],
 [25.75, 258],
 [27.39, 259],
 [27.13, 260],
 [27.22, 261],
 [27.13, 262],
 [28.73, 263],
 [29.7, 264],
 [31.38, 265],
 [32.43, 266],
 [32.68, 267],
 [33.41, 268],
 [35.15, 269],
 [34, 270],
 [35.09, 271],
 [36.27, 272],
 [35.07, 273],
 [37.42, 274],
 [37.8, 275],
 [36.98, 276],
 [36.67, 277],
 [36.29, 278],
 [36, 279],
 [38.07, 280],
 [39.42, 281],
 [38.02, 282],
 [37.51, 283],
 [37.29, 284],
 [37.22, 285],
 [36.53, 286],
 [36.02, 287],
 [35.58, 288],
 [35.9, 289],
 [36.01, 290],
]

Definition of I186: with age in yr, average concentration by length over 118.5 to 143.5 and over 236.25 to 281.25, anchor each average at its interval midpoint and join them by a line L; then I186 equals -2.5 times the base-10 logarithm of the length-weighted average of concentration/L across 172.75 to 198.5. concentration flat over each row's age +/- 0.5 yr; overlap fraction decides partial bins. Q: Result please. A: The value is 0.25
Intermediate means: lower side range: 37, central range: 27.4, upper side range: 31.6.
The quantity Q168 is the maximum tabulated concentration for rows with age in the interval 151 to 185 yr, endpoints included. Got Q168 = 38.4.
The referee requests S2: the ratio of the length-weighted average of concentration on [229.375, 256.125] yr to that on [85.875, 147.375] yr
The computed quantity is 0.91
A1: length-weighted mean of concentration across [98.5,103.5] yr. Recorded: 27.6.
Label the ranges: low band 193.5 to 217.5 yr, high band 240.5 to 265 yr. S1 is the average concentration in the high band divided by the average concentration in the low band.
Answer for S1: 0.83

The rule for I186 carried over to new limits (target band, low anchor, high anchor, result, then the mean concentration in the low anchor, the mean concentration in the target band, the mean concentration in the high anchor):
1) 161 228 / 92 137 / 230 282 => 0.022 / 34.2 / 32.3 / 32.1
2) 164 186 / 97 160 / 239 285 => 0.179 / 35.1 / 28.9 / 32.1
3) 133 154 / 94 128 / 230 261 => -0.096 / 33.6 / 35.9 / 30.5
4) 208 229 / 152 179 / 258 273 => -0.101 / 34.2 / 35.8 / 31.2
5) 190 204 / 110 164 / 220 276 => 0.029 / 36.4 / 33.2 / 32.2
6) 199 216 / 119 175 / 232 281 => -0.053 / 36.1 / 35.4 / 31.8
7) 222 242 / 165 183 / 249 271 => -0.176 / 30.1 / 34.4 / 28.9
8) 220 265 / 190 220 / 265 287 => 0.125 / 34.6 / 31.5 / 36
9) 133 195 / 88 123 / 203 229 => 0.063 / 33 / 32.5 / 35.7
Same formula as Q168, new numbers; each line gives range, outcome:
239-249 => 33.67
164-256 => 37.5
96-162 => 40.02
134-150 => 37.29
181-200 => 33.8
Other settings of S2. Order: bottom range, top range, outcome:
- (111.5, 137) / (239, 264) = 0.78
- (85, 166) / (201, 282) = 0.96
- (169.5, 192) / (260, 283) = 1.27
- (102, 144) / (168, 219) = 0.89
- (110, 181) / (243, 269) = 0.83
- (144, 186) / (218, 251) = 1.05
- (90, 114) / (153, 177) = 1.12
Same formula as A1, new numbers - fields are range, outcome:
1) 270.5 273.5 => 35.5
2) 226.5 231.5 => 36.5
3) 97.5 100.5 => 28.8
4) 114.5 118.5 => 38.7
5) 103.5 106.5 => 30.1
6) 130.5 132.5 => 37.6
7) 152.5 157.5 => 37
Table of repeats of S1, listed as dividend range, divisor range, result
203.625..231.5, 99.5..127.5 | 1.05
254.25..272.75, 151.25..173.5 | 0.84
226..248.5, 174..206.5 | 1.16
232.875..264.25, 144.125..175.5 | 0.84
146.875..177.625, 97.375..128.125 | 1.03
